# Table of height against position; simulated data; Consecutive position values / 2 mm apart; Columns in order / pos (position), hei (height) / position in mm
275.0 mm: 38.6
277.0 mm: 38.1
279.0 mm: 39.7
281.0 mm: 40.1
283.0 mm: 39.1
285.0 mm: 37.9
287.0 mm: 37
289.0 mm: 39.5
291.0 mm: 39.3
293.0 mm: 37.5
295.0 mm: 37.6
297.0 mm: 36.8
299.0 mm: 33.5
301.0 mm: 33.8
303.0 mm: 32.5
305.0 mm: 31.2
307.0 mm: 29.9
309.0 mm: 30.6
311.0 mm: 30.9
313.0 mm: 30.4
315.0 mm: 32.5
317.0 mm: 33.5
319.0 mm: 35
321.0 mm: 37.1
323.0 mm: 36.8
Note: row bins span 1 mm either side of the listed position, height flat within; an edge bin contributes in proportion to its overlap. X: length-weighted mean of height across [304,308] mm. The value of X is 30.5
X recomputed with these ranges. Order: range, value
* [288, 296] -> 38.5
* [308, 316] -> 31.1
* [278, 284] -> 39.6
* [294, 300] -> 36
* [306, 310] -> 30.2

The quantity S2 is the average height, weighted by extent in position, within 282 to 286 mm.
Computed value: 38.5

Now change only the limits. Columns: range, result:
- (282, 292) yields 38.6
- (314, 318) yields 33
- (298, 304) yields 33.3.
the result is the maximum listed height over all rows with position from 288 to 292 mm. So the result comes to 39.5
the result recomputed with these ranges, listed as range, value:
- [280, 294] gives 40.1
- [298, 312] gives 33.8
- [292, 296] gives 37.6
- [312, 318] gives 33.5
